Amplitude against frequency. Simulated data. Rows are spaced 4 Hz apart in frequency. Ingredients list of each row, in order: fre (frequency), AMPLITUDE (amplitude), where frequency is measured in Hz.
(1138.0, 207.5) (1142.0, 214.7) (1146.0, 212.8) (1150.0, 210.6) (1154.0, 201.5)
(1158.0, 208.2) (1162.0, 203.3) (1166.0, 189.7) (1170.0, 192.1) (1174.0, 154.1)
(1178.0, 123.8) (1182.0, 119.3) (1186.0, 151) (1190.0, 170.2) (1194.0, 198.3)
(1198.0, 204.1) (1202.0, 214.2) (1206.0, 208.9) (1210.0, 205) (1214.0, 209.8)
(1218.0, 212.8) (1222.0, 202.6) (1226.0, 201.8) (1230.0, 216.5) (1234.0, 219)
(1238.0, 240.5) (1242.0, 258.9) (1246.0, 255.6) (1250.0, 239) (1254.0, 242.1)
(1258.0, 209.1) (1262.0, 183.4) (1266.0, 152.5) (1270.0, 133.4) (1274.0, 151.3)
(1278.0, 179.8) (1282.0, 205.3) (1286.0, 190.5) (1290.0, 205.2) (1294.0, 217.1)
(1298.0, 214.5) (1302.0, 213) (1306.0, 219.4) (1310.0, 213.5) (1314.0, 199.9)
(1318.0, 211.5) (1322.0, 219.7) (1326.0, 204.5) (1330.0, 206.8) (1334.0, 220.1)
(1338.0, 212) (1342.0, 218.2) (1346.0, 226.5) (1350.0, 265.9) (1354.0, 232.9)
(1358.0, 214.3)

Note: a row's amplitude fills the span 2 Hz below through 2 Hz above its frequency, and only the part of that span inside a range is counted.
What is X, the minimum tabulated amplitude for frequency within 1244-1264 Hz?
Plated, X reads 183.4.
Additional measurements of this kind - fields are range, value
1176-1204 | 119.3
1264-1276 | 133.4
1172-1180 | 123.8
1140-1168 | 189.7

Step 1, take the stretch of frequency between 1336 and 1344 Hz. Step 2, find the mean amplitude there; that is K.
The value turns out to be 215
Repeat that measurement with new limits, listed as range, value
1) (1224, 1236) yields 212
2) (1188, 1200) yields 191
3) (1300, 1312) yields 215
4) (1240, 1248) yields 257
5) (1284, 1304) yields 208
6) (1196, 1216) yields 208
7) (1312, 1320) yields 206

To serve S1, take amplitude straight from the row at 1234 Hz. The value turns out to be 219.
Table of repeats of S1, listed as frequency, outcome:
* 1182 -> 119.3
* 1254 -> 242.1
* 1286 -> 190.5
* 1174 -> 154.1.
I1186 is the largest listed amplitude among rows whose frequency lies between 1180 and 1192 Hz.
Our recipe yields 170.2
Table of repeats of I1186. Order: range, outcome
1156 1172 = 208.2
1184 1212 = 214.2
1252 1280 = 242.1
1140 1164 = 214.7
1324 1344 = 220.1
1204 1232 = 216.5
